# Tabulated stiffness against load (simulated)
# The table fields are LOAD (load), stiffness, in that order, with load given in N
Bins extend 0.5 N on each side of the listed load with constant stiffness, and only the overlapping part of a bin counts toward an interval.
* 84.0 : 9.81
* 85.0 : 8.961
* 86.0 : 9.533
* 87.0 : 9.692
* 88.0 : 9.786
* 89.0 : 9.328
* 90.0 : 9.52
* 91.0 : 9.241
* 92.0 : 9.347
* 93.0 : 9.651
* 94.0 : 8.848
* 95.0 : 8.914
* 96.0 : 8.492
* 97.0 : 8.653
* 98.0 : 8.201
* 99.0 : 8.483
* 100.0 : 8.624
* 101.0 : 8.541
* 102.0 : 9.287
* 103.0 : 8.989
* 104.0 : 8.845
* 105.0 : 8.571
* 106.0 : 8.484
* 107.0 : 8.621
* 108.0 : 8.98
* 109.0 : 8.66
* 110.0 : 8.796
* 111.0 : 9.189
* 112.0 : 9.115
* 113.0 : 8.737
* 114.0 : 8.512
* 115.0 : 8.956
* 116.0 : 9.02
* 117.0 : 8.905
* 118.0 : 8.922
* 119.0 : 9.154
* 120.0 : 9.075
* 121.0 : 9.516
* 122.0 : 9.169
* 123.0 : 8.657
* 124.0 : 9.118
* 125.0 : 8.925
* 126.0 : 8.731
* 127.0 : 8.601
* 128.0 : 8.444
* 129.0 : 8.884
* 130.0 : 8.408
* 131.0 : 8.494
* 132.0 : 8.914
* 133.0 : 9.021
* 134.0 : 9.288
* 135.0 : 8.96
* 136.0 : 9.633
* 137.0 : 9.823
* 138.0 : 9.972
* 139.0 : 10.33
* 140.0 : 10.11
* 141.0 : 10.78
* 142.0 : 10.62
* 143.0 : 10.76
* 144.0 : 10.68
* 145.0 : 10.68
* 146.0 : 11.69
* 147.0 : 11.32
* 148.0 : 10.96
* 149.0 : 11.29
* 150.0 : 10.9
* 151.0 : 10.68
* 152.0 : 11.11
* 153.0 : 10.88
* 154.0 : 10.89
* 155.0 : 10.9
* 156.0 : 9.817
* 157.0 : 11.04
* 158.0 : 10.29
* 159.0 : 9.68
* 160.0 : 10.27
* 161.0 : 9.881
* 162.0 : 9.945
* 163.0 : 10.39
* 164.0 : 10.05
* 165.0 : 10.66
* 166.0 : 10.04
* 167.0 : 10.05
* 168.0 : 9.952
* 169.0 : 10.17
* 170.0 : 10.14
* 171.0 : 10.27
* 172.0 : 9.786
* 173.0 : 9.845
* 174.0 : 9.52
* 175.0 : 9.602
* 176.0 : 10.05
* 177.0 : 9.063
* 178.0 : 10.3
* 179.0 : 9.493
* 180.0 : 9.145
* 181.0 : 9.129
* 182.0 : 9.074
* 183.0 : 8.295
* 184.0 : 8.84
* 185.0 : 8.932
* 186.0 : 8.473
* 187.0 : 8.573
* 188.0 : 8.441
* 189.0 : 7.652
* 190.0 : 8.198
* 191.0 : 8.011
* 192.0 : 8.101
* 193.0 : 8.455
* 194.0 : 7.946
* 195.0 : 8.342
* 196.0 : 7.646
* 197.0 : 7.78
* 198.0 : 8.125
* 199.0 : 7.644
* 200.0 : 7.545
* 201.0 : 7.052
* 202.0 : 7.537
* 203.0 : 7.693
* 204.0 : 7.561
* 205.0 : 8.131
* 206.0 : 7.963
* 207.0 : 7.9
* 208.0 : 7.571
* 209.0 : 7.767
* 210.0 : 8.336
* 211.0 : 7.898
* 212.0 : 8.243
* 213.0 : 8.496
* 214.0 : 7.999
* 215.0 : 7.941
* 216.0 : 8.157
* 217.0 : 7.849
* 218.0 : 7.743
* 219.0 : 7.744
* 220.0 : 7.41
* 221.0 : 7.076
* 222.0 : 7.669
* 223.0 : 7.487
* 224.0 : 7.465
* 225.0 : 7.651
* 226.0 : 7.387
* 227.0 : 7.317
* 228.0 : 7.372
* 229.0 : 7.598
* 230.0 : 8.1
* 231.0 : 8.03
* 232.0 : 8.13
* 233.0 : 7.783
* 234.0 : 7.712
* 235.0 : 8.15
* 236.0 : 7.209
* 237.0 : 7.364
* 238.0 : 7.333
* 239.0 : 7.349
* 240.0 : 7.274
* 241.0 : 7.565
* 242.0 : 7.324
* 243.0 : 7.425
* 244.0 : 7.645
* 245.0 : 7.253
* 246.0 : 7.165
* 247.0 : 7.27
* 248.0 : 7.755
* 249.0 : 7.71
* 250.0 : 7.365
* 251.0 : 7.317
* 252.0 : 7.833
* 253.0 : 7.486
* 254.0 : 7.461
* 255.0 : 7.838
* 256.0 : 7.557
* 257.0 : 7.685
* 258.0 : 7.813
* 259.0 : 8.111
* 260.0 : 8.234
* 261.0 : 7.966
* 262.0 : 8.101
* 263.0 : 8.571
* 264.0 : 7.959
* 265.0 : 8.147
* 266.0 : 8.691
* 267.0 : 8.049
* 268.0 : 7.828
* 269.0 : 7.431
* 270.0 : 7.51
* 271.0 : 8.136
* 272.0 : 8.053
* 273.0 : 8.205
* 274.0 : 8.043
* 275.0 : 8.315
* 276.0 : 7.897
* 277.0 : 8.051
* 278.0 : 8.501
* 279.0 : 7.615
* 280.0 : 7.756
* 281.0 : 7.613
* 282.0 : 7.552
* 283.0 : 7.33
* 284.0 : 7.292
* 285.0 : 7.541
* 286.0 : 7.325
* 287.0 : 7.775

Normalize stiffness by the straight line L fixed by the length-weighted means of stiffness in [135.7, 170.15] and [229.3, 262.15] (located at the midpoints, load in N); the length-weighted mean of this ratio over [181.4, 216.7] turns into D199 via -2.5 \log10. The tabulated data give 0.13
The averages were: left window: 10.5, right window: 7.64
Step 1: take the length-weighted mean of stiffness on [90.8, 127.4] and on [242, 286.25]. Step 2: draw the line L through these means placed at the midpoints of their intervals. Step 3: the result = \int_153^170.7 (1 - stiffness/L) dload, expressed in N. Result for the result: -3.7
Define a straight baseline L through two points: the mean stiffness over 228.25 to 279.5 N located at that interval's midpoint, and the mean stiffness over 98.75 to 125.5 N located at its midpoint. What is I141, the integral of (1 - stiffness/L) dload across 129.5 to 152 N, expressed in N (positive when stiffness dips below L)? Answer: -3.9 N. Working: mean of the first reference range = 8.89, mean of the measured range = 10.2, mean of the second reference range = 7.78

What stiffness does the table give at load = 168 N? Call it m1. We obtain 9.952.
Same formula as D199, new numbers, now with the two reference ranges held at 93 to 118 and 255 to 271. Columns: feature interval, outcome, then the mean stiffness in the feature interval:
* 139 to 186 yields -0.19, 10.2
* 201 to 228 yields 0.07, 7.75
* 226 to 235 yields 0.05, 7.76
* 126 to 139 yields -0.05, 9.07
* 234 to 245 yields 0.09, 7.47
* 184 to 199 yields 0.02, 8.19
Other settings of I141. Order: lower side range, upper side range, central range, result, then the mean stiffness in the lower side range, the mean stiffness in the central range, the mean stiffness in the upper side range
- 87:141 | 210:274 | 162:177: -2.7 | 9.03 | 10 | 7.74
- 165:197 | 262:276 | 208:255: 4.7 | 9.09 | 7.65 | 8.07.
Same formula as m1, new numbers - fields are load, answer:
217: 7.849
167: 10.05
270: 7.51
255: 7.838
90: 9.52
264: 7.959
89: 9.328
